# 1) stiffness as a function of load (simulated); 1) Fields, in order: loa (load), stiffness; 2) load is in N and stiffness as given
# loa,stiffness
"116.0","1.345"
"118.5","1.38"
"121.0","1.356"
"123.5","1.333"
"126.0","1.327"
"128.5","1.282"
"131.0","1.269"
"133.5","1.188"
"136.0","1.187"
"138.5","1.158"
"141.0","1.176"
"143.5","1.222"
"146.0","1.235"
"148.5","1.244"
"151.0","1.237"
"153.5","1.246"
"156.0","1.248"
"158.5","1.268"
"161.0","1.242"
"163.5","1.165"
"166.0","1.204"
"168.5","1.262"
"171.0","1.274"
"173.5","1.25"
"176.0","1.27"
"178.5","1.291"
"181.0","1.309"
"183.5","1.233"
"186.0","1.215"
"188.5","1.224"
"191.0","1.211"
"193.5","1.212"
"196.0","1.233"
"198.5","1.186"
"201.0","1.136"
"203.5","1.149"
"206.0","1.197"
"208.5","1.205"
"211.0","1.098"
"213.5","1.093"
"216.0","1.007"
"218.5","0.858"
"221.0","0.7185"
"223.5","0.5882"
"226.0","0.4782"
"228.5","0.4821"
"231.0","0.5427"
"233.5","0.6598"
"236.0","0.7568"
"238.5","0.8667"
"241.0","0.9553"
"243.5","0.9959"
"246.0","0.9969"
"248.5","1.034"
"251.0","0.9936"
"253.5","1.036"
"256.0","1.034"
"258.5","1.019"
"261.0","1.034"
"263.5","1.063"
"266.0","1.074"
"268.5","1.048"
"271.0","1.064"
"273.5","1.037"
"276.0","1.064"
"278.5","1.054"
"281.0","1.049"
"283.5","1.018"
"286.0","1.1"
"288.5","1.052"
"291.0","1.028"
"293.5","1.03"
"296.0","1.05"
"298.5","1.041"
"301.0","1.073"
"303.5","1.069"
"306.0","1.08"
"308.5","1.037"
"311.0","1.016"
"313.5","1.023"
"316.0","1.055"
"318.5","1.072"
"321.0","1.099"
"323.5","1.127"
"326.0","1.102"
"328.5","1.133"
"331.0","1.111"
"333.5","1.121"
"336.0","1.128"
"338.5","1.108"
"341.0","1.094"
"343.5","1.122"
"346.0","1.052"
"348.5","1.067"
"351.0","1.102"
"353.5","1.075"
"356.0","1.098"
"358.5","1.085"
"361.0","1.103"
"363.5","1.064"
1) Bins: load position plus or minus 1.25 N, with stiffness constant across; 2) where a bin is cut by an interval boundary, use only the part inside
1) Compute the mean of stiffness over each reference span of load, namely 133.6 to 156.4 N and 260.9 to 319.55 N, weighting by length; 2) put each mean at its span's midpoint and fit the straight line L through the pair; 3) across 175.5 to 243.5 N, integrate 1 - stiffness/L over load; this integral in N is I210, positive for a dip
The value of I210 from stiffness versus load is 8.5 N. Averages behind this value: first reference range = 1.21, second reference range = 1.05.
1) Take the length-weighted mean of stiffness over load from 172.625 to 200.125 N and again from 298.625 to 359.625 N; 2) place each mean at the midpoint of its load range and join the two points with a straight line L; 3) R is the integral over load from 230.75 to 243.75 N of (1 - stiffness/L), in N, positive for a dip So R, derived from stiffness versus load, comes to 4.2 N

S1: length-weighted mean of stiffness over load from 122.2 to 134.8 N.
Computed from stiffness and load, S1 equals 1.28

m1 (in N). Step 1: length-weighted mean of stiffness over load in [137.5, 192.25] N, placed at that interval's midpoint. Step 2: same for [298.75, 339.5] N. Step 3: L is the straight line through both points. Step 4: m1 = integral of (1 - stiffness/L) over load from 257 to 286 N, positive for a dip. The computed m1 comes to 2.1 N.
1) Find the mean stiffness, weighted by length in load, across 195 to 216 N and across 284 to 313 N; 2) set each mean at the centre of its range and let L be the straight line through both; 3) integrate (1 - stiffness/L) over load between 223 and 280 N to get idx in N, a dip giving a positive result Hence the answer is 9.6 N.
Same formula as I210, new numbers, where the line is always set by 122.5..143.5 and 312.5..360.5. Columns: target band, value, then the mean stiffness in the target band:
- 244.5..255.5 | 1.3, 1.02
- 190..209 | 0.0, 1.19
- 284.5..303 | 1.2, 1.05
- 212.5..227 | 4.8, 0.791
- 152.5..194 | -1.2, 1.24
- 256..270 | 1.2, 1.05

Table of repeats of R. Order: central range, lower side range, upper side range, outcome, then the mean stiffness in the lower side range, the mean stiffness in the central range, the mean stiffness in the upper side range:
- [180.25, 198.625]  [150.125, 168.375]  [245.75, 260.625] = -1.01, 1.23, 1.23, 1.02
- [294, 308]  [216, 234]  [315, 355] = -1.49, 0.643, 1.06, 1.1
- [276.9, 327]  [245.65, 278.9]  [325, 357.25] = 0.57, 1.04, 1.06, 1.1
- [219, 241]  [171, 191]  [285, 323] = 9.59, 1.25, 0.662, 1.06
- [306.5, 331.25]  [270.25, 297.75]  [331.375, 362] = -0.01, 1.05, 1.08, 1.1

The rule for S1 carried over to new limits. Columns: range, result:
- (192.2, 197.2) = 1.22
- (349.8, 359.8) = 1.09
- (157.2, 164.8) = 1.23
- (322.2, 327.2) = 1.11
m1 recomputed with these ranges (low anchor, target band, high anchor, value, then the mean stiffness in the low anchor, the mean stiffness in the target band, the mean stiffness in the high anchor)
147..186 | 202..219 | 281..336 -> 1.4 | 1.25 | 1.1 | 1.07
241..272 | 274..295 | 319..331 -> 0.3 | 1.03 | 1.05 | 1.11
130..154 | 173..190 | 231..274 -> -2.0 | 1.21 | 1.26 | 0.967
